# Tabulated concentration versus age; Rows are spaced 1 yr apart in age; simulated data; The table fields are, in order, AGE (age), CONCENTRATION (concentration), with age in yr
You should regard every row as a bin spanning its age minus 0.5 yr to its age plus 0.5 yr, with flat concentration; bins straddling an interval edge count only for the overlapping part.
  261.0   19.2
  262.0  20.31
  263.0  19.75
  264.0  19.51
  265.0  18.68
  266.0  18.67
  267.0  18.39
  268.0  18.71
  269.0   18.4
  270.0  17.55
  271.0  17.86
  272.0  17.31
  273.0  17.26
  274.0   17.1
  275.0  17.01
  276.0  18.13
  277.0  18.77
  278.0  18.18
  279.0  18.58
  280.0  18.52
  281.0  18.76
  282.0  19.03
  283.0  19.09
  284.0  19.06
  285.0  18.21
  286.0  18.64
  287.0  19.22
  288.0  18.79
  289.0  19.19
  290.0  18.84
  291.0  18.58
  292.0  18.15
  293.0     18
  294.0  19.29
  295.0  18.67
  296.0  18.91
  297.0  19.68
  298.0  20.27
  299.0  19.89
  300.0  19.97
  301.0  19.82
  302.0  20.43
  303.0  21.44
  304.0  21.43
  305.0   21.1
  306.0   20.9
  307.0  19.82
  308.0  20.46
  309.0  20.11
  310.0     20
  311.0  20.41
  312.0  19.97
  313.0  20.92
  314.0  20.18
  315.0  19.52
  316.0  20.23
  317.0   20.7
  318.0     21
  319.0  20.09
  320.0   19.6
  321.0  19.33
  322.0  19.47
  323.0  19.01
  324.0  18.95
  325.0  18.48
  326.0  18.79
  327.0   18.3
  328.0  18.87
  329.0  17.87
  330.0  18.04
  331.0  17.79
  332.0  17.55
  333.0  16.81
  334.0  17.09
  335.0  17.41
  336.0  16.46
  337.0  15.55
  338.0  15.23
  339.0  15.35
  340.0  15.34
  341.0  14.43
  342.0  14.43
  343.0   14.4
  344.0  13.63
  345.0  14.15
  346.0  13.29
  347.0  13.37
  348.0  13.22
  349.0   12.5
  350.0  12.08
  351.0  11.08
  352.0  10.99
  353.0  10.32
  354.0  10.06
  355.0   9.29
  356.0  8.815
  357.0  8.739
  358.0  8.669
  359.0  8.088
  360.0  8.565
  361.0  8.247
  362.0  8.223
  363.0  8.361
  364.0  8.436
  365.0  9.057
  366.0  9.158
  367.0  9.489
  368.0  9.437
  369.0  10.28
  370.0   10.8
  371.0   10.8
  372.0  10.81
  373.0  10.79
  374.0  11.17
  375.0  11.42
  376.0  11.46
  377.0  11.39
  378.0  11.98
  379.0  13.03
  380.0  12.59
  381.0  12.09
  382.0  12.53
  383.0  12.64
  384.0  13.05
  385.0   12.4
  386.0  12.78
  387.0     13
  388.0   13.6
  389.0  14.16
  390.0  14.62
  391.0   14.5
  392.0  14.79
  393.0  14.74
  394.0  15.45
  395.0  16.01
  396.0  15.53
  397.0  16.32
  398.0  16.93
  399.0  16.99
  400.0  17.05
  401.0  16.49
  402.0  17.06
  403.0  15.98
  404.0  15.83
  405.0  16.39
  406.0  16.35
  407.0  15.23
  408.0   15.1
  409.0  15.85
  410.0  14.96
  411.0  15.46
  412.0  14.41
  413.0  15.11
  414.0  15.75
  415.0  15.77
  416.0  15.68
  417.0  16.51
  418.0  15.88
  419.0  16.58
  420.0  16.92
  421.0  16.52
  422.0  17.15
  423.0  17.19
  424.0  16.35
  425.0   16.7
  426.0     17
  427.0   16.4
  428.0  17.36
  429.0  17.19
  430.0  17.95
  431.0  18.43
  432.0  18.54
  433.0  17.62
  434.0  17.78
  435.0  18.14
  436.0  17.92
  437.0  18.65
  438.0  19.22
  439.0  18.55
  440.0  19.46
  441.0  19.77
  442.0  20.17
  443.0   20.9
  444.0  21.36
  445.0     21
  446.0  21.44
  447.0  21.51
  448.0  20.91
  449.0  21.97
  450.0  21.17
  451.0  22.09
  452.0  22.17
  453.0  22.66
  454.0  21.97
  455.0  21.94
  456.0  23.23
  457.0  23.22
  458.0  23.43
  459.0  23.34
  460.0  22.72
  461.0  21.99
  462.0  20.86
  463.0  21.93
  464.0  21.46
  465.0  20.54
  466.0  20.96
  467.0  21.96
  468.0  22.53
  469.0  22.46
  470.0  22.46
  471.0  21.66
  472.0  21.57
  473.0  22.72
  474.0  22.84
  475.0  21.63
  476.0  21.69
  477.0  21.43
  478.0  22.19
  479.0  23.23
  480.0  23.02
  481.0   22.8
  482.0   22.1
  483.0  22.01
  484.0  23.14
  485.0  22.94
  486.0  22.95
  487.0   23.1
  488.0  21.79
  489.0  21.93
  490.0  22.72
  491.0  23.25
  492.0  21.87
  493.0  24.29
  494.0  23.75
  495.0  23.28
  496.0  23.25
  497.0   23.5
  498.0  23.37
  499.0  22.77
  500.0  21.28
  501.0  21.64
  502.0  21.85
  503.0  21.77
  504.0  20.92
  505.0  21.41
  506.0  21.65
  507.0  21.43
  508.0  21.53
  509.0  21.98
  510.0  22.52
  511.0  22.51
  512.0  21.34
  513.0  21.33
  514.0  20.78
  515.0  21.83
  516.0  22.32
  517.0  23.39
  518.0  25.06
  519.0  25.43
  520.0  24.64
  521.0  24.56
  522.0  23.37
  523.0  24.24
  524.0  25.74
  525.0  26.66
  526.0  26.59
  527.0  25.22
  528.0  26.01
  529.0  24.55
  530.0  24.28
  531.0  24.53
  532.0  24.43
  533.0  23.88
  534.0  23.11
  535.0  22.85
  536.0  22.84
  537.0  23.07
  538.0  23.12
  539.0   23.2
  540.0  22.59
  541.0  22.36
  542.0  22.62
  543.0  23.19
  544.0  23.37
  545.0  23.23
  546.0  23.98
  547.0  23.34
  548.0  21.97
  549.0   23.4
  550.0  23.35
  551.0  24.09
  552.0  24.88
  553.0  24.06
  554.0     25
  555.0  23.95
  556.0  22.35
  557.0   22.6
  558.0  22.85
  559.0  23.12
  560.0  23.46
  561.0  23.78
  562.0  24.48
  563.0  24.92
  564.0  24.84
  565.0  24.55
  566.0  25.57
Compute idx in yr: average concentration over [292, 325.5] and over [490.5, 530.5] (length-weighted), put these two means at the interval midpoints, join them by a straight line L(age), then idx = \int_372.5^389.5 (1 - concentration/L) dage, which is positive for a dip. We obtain 7.0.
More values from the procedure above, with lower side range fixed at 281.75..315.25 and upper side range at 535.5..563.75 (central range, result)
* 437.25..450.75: 0.8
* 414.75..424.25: 2.2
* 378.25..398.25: 6.7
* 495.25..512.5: 0.5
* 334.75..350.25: 4.5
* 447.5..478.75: 0.1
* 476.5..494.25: -0.2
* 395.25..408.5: 3.1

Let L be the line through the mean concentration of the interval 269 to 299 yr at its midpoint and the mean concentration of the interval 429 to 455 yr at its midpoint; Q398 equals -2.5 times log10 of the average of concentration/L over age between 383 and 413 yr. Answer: 0.28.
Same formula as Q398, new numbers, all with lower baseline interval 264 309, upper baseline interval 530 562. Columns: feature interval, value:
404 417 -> 0.331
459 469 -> 0.011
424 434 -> 0.224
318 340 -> 0.103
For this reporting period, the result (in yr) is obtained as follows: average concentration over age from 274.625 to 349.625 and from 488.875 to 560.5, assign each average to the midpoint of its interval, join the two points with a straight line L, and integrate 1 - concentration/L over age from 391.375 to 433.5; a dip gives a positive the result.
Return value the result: 8.8 yr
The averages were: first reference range 18.3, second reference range 23.2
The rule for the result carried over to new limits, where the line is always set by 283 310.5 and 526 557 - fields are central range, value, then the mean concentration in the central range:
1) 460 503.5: 0.6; 22.3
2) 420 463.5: 4.2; 19.9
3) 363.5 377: 6.8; 10.3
